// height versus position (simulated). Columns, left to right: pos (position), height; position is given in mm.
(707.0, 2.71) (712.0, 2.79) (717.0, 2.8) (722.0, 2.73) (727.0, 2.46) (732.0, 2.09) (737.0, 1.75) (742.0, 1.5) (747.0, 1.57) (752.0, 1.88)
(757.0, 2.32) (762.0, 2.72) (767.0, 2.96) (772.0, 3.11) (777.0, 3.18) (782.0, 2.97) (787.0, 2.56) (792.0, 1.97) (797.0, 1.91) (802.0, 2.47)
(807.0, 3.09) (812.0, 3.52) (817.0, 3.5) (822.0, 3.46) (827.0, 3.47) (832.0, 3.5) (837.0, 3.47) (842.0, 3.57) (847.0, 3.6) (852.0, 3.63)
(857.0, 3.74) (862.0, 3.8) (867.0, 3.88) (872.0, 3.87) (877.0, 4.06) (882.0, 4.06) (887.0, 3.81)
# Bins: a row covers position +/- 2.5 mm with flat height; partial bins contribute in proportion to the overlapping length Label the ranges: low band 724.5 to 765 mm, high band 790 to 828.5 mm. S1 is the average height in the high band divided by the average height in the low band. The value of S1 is 1.43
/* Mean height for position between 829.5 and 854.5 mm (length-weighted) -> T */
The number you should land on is 3.55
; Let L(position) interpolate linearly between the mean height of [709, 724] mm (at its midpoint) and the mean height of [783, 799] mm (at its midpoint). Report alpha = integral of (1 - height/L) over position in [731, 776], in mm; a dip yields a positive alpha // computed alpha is 4.2 mm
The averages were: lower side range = 2.77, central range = 2.25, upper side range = 2.23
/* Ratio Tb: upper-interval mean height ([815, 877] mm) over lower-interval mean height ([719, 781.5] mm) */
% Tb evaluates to 1.53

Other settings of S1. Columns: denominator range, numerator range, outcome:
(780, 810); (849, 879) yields 1.53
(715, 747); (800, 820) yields 1.47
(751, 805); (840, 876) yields 1.45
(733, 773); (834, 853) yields 1.63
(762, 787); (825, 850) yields 1.19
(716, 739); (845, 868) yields 1.58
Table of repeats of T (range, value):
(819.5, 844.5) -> 3.49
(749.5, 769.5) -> 2.47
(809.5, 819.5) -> 3.51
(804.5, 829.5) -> 3.41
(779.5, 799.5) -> 2.35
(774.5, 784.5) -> 3.08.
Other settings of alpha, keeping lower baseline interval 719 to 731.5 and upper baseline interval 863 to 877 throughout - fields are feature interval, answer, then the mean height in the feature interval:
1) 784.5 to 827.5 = 5.89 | 2.86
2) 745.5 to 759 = 4.12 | 1.93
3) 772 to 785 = -0.15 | 3.06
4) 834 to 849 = 0.35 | 3.54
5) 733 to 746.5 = 5.02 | 1.67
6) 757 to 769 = 0.65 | 2.73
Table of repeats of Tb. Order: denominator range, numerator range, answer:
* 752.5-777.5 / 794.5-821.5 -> 1.07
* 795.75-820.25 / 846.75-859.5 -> 1.24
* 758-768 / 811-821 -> 1.28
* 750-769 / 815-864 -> 1.44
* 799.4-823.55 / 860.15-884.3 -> 1.23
